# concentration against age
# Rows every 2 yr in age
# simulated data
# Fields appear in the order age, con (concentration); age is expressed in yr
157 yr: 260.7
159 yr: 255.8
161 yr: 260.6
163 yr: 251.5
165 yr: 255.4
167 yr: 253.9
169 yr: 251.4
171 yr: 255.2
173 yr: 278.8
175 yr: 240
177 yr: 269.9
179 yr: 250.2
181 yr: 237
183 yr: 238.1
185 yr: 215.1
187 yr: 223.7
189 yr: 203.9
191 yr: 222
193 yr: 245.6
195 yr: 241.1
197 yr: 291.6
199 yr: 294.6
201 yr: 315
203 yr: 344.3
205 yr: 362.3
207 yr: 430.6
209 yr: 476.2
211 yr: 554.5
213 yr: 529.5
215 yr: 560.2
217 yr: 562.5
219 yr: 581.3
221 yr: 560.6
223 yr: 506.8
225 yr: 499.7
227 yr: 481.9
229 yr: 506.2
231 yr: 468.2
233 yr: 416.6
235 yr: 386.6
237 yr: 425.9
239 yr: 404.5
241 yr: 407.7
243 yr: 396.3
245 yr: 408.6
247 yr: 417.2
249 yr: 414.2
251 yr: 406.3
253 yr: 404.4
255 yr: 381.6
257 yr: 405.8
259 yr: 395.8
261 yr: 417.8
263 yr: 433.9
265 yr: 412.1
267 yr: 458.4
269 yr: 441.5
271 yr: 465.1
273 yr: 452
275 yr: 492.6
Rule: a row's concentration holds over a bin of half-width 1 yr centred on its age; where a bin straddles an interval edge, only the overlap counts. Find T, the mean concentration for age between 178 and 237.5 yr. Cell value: 387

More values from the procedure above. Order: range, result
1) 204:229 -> 509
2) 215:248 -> 467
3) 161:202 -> 252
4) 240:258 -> 405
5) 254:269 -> 417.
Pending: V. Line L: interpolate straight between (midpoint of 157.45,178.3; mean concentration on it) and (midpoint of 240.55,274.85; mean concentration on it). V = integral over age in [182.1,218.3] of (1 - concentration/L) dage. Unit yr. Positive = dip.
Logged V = -3.5 yr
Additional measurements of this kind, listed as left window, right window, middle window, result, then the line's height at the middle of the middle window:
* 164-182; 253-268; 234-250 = -1.1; 381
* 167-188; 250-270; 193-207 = -0.9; 293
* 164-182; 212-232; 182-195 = 4.3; 340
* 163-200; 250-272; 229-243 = -2.2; 366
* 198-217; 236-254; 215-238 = -3.8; 423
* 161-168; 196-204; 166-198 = 4.2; 283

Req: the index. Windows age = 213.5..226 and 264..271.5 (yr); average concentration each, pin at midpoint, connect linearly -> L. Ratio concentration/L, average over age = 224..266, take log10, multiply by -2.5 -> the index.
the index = 0.16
